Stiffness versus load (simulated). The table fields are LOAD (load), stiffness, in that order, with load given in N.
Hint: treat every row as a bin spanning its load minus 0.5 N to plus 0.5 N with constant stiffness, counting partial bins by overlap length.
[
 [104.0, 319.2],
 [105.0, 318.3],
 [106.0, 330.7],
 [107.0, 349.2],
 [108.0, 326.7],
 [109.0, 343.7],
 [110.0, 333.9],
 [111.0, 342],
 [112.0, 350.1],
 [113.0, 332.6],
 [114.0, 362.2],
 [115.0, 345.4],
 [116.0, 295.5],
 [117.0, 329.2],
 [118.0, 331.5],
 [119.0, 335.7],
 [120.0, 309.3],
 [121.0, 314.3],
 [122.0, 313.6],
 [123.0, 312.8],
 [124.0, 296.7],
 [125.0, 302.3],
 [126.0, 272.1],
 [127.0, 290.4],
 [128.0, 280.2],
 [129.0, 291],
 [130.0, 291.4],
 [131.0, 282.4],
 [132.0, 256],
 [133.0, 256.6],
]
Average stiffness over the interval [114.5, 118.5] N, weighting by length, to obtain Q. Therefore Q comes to 325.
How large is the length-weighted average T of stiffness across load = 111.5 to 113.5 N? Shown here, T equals 341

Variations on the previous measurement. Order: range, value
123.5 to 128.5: 288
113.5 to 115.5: 354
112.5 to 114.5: 347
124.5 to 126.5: 287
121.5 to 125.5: 306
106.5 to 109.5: 340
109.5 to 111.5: 338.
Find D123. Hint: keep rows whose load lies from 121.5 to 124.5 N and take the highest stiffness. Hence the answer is 313.6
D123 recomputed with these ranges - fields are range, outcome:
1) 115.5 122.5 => 335.7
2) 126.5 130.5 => 291.4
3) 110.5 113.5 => 350.1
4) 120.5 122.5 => 314.3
